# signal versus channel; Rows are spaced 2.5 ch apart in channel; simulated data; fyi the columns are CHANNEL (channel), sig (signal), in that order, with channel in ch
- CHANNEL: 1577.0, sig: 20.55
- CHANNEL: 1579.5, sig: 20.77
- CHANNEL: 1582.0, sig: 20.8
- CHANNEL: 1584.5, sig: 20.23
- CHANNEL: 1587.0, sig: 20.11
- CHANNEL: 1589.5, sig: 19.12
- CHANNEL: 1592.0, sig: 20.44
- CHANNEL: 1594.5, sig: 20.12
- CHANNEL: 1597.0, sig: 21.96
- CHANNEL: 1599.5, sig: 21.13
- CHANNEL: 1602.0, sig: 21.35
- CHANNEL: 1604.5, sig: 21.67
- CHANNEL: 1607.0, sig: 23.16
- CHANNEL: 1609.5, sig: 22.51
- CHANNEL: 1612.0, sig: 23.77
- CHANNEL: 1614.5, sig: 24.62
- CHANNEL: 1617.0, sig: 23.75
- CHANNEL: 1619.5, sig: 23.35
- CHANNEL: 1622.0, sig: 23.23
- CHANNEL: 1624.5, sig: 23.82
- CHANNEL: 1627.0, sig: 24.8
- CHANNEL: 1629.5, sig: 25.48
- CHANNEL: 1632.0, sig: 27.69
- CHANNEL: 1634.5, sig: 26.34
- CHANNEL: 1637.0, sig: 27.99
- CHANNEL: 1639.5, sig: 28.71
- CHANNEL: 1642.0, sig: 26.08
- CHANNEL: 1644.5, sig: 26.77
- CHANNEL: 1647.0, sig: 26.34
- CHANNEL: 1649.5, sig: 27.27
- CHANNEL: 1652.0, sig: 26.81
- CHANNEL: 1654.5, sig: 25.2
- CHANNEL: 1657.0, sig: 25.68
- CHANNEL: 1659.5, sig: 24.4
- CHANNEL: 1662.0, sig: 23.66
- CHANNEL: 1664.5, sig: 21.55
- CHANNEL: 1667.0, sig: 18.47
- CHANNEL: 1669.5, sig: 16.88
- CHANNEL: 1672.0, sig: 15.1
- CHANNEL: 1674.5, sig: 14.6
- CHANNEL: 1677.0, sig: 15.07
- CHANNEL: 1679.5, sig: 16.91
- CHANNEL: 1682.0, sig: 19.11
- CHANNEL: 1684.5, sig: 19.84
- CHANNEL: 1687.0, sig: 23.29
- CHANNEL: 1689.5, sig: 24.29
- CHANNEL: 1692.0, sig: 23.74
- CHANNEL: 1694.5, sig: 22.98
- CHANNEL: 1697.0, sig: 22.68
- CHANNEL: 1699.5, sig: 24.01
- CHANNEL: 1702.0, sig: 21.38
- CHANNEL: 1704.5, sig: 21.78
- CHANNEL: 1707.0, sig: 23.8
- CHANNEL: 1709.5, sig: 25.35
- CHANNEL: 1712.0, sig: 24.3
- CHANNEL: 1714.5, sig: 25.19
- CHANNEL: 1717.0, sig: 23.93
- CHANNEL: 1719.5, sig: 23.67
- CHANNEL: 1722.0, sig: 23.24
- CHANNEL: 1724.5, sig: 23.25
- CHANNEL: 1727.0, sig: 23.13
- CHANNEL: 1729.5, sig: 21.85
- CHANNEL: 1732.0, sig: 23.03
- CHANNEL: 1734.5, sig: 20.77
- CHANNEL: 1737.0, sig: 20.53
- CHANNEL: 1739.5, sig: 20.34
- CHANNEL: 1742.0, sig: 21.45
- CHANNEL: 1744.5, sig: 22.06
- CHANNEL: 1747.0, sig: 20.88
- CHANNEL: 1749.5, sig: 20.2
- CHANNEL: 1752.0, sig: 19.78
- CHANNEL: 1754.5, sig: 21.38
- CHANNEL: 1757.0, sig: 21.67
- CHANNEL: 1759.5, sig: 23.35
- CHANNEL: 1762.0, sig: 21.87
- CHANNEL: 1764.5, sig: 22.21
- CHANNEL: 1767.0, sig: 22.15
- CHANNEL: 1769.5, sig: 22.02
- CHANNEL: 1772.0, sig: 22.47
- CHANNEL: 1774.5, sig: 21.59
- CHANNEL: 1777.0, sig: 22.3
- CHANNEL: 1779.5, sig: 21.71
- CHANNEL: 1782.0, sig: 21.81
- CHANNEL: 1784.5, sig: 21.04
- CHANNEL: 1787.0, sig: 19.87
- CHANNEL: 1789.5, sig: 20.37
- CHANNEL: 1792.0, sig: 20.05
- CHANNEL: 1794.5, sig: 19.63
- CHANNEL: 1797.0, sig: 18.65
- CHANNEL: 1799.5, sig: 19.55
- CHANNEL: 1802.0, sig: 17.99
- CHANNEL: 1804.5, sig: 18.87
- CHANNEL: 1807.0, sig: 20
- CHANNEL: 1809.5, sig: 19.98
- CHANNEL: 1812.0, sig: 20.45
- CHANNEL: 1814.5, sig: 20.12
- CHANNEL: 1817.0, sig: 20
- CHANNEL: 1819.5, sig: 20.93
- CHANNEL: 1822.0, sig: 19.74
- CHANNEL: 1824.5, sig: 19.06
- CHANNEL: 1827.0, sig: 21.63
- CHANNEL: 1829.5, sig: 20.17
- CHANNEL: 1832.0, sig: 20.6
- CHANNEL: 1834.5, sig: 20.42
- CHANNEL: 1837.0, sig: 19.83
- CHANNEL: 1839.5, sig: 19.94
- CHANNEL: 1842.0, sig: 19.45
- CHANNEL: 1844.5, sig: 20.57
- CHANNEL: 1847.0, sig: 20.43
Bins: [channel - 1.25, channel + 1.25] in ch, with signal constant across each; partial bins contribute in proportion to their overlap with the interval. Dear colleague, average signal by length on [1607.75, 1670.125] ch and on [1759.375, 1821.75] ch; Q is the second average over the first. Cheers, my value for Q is 0.8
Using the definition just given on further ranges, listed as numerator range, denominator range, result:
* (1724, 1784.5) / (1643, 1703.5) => 0.99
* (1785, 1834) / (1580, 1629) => 0.90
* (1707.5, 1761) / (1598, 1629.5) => 0.96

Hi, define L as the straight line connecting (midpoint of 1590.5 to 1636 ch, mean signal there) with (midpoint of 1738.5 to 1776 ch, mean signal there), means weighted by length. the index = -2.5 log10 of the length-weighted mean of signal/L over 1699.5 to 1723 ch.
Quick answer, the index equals -0.07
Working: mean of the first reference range 23.3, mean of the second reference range 21.6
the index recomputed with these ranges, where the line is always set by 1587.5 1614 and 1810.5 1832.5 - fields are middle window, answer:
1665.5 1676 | 0.28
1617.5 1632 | -0.14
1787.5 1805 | 0.06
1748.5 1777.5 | -0.06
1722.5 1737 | -0.07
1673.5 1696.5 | 0.05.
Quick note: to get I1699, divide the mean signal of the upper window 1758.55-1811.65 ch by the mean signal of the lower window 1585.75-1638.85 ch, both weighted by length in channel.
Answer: 0.90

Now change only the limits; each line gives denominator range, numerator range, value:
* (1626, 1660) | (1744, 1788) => 0.82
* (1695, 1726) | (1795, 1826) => 0.83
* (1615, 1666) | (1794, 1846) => 0.78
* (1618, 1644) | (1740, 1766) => 0.83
